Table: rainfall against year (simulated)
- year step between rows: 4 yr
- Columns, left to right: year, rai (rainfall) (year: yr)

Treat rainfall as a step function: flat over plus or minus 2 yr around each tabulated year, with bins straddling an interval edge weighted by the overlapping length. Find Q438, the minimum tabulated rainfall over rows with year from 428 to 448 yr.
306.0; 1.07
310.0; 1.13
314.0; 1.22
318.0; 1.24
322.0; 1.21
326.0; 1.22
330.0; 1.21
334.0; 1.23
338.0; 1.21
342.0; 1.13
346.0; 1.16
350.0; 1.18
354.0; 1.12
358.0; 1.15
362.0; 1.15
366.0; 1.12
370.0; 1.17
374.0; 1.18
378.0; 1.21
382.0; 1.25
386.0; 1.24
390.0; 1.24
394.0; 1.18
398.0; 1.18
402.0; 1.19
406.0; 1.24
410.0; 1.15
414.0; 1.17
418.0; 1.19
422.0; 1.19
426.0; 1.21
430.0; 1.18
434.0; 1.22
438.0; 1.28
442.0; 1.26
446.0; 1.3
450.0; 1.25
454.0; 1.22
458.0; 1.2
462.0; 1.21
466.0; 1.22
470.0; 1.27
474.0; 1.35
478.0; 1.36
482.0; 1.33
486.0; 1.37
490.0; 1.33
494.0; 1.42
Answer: 1.18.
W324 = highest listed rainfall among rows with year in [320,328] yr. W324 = 1.22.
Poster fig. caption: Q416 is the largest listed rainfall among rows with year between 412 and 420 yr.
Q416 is 1.19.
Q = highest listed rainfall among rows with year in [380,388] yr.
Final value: 1.25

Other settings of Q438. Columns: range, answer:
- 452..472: 1.2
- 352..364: 1.12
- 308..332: 1.13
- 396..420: 1.15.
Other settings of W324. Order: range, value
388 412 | 1.24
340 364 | 1.18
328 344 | 1.23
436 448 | 1.3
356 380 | 1.21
